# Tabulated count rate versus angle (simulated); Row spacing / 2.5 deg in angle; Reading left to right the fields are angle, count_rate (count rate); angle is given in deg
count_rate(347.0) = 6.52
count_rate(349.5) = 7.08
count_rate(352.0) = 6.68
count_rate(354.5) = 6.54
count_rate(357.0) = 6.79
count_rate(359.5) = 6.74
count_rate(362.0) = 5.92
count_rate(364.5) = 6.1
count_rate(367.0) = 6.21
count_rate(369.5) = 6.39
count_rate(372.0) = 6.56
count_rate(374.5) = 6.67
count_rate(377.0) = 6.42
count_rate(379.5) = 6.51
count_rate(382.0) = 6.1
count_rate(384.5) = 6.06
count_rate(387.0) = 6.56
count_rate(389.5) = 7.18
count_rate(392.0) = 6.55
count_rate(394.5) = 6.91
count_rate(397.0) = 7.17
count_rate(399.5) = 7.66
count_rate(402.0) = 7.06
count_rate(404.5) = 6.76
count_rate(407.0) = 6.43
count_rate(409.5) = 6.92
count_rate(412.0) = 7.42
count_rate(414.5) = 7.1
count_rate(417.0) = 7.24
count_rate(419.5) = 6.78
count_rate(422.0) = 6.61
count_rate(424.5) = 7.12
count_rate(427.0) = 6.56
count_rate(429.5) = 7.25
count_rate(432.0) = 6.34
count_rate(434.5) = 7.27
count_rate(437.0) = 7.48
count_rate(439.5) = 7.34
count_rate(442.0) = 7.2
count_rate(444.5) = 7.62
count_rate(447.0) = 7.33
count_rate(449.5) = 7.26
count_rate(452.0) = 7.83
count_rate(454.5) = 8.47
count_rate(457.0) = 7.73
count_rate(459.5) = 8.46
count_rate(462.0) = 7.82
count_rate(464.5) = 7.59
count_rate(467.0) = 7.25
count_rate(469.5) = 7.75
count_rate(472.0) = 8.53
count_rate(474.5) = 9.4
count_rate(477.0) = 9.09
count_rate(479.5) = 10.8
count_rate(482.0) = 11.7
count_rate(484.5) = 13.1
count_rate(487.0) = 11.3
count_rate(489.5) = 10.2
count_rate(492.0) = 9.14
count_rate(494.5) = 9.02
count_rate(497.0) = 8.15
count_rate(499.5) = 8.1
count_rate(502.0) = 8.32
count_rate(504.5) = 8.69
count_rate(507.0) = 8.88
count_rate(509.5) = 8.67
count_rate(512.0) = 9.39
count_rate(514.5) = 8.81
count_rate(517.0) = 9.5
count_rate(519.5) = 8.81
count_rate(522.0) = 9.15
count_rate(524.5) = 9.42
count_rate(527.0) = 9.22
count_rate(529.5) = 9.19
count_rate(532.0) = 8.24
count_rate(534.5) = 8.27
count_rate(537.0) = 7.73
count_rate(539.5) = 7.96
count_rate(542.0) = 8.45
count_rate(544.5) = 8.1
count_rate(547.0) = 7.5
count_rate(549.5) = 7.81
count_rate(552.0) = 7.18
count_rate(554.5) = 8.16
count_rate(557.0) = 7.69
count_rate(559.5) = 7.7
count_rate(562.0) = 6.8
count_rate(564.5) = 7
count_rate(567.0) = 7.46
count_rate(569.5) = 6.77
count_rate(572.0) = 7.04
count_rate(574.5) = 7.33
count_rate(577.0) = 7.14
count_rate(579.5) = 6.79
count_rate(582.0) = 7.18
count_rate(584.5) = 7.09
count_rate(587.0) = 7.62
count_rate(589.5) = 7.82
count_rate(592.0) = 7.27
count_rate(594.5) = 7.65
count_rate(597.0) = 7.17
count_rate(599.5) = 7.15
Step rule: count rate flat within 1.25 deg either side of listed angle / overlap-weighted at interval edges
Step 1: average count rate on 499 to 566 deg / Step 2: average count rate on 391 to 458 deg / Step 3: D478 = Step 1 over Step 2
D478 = 1.2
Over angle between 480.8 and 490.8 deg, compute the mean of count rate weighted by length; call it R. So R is 11.6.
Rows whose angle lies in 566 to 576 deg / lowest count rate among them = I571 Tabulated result 6.77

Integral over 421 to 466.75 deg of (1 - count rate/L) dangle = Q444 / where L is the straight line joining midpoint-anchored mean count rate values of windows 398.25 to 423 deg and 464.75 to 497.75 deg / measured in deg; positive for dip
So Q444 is 4.6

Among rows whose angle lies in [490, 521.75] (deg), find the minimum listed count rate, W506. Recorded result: 8.1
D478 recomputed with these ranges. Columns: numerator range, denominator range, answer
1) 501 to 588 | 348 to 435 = 1.19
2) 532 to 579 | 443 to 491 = 0.85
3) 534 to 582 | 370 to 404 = 1.12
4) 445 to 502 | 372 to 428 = 1.31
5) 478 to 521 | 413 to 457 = 1.32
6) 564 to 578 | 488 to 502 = 0.80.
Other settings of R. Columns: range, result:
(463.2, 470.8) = 7.54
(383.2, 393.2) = 6.59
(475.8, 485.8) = 11.2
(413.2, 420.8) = 7.04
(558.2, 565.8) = 7.17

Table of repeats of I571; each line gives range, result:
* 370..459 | 6.06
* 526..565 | 6.8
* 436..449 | 7.2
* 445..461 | 7.26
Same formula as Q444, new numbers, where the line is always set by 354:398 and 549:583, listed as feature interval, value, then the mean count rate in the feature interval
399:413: -0.8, 7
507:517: -2.8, 9.02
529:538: -1.5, 8.31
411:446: -1.9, 7.09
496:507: -2.1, 8.38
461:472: -1.3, 7.7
